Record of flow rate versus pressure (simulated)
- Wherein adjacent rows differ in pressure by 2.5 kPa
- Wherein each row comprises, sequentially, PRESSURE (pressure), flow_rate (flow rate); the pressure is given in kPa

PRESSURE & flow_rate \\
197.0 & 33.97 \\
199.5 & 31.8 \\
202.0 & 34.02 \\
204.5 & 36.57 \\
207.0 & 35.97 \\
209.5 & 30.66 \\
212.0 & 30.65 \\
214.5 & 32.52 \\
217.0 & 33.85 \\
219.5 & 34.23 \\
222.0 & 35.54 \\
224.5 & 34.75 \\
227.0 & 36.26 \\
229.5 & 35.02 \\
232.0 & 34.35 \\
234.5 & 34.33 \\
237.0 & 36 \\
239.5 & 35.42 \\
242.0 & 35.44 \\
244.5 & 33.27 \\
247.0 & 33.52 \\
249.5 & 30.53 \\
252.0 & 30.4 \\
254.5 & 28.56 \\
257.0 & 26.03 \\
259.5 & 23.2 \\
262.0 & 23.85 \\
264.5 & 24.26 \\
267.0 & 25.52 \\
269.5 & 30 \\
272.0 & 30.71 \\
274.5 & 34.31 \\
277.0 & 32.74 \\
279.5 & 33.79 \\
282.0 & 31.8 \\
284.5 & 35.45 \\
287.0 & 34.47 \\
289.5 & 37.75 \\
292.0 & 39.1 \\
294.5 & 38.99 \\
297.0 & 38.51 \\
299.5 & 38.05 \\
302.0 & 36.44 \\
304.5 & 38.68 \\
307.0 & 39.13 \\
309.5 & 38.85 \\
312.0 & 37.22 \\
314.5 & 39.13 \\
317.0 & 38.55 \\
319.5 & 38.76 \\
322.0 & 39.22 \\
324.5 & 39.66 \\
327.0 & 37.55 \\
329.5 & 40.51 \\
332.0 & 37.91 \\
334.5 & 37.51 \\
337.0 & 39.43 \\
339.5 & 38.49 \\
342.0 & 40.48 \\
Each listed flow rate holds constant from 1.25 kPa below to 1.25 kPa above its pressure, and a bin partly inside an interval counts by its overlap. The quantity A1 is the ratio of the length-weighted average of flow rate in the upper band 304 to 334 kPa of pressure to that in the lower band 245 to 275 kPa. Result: 1.4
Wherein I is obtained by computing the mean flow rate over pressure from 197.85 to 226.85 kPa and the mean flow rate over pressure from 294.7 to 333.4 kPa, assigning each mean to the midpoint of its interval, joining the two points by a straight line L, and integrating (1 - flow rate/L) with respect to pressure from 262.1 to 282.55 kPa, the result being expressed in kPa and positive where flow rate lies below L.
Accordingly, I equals 3.7 kPa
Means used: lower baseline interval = 33.8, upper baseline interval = 38.6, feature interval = 30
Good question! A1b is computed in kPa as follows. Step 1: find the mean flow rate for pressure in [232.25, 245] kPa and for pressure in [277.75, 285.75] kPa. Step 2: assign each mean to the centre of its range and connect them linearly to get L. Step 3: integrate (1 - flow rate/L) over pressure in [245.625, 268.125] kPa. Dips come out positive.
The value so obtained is 4.6 kPa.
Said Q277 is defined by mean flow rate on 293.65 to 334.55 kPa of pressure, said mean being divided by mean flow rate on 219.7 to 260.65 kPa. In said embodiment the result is 1.18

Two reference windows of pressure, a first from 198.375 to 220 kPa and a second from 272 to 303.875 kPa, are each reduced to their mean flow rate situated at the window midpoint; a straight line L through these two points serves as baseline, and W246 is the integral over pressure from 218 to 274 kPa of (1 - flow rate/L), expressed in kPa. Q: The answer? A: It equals 4.8 kPa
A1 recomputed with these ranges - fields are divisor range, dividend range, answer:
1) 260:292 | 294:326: 1.23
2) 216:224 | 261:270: 0.74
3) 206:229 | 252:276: 0.82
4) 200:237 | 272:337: 1.09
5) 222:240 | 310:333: 1.10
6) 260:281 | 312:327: 1.33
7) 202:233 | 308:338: 1.13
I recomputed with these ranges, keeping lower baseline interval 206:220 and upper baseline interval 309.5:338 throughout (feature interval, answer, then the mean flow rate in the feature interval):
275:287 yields 0.9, 33.6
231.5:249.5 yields 0.0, 34.3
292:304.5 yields -0.3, 38.2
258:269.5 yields 3.5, 24.9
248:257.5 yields 1.6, 29.2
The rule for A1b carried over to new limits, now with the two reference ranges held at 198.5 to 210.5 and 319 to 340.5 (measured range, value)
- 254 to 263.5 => 2.9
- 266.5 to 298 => 2.3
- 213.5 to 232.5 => 0.0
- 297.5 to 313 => -0.1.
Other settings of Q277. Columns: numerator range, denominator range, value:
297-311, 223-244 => 1.09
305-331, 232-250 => 1.13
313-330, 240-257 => 1.23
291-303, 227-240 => 1.09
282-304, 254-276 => 1.35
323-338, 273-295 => 1.10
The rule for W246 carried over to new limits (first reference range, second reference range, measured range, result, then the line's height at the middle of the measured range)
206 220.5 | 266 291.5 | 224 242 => -1.3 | 32.9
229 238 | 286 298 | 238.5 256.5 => 1.7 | 35.6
